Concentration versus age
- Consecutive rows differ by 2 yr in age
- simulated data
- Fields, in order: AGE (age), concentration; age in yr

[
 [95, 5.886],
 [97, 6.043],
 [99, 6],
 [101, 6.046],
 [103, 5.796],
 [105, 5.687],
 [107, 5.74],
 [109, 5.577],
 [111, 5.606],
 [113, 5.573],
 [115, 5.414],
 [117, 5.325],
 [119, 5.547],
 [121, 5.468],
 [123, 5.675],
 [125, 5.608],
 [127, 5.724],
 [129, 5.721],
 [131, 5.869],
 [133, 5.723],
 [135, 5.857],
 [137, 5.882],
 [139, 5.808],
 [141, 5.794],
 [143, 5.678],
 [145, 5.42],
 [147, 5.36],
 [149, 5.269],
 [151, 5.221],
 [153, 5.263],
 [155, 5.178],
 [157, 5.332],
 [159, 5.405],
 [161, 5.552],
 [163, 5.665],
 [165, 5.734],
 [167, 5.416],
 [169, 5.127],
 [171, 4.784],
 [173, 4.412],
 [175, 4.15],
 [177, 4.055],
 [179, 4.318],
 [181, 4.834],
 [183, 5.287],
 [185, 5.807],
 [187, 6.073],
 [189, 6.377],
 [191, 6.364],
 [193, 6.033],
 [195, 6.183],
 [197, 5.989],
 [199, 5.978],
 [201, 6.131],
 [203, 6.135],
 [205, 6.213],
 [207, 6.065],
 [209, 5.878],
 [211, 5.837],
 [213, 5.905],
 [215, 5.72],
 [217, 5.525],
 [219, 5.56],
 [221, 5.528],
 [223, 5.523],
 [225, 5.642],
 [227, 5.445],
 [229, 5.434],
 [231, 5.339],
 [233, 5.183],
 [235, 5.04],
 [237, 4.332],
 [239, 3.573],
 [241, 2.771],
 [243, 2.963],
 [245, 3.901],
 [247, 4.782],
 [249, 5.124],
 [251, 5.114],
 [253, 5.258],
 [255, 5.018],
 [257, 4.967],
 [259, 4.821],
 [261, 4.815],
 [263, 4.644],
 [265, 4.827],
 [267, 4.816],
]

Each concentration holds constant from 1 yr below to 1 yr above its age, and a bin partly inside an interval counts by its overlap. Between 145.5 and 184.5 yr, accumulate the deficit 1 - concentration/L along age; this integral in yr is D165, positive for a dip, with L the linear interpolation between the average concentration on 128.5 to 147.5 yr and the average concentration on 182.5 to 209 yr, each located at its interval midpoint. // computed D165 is 5.2 yr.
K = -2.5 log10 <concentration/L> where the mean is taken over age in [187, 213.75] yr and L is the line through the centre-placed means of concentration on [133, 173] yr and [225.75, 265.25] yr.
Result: -0.20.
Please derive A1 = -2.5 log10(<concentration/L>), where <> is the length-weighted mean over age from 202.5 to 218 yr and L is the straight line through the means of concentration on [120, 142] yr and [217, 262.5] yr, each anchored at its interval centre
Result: -0.16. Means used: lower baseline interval 5.74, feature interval 5.9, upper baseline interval 4.84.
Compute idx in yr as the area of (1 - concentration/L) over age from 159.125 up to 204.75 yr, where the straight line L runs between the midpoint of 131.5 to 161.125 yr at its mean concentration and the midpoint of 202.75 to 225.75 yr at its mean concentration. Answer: 1.4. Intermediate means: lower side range 5.52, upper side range 5.78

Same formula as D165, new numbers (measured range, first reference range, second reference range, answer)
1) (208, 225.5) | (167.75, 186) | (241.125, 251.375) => -4.91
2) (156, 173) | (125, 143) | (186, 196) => 1.94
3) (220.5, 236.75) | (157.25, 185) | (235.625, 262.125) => -2.68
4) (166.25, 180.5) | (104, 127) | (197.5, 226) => 2.80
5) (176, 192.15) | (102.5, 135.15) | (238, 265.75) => -1.09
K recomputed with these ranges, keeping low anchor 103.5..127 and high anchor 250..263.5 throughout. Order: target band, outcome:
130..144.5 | -0.06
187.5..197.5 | -0.18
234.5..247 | 0.31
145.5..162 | 0.02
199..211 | -0.17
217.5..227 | -0.09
